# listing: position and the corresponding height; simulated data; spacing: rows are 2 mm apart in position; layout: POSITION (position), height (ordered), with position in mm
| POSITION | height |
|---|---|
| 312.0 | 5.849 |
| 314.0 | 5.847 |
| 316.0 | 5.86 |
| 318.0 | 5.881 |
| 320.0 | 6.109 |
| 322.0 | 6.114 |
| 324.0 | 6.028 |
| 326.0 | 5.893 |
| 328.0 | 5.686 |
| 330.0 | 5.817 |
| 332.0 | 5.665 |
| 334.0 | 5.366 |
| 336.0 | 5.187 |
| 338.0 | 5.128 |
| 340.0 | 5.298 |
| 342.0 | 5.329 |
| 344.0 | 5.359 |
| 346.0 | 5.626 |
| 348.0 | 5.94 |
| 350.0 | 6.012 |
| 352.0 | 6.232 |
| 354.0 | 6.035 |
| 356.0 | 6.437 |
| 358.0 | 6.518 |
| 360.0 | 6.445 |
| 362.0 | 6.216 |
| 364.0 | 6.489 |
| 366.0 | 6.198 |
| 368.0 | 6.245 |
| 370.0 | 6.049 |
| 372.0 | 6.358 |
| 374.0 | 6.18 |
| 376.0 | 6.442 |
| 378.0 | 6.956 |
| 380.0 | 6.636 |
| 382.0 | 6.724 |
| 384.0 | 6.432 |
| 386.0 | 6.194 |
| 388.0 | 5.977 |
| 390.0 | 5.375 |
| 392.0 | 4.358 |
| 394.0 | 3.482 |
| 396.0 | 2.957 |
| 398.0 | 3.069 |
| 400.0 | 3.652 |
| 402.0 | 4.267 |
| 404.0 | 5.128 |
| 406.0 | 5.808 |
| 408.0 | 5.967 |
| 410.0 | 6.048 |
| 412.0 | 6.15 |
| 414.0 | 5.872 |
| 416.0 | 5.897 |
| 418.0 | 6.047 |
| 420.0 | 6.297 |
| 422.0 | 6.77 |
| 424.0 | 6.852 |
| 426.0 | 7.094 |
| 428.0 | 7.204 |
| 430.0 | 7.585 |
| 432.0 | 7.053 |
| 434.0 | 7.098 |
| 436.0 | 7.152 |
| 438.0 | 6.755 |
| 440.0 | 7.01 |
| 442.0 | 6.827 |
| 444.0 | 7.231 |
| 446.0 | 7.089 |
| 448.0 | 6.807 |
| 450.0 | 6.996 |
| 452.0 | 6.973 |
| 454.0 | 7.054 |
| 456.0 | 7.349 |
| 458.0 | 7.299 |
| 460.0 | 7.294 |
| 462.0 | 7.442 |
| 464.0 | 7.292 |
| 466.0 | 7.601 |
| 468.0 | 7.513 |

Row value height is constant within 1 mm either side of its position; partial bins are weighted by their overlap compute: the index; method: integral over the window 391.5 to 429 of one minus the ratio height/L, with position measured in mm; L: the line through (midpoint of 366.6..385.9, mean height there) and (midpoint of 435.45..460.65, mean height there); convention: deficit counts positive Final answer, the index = 7.32 mm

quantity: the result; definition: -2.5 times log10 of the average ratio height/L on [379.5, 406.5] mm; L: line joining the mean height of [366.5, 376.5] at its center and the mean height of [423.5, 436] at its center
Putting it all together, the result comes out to 0.30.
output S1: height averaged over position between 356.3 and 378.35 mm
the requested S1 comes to 6.36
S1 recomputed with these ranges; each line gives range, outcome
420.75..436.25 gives 7.09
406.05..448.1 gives 6.68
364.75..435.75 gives 5.91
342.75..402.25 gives 5.71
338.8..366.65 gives 6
